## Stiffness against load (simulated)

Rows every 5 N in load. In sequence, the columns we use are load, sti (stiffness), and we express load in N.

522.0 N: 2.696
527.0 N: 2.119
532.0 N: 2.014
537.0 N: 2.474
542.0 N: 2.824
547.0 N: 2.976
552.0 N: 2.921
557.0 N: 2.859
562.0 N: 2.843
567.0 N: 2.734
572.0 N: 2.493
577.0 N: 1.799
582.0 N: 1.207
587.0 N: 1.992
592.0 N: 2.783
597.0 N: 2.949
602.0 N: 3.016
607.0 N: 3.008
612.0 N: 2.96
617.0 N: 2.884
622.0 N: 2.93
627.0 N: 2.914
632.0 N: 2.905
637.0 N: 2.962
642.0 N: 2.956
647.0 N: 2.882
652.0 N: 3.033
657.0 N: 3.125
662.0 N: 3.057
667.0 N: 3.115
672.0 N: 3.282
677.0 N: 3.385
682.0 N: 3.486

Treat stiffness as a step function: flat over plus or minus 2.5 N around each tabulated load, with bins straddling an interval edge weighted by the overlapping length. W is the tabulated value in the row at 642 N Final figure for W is 2.956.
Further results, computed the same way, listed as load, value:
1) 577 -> 1.799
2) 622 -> 2.93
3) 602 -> 3.016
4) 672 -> 3.282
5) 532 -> 2.014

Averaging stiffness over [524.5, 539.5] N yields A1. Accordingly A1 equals 2.2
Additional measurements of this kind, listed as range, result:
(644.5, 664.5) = 3.02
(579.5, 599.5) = 2.23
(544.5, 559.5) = 2.92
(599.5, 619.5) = 2.97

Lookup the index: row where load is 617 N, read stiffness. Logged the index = 2.884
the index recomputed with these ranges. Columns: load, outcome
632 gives 2.905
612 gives 2.96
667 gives 3.115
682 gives 3.486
